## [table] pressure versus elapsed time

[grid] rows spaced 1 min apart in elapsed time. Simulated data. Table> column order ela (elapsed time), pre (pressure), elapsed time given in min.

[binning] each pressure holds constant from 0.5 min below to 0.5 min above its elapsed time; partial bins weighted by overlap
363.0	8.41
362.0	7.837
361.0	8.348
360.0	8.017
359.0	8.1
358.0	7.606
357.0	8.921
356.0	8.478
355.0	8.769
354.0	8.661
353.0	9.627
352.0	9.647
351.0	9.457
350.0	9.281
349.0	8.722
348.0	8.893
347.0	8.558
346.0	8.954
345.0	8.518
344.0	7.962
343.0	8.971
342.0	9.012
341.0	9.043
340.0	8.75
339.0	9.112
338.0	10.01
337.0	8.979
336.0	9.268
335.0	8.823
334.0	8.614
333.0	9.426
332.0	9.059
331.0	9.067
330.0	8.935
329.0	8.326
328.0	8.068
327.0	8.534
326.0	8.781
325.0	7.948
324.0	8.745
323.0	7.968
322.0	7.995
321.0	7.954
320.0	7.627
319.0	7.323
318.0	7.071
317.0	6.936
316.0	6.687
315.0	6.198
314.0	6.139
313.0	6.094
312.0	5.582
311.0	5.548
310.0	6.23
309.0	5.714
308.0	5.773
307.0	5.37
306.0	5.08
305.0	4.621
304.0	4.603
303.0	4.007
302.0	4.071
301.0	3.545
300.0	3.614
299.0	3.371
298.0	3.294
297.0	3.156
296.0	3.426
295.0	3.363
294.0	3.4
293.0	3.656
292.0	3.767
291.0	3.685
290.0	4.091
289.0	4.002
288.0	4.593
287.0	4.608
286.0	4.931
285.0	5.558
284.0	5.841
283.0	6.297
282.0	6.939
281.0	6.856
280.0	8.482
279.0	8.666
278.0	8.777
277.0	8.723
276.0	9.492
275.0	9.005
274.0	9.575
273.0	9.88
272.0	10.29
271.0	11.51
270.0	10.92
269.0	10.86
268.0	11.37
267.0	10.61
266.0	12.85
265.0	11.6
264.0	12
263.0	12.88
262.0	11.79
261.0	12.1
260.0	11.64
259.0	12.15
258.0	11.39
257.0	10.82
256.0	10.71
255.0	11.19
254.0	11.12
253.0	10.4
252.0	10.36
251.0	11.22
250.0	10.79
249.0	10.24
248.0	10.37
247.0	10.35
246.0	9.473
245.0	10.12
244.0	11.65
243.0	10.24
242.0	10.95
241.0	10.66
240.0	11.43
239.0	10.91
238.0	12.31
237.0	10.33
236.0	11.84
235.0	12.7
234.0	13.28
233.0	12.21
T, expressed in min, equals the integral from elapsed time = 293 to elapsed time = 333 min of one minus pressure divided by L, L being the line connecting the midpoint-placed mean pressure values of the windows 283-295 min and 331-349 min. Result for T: 3.42 min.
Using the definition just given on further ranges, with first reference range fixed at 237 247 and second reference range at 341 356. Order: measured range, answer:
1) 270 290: 5.1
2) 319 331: 1.4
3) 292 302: 6.5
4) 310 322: 3.5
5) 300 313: 6.3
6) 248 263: -0.9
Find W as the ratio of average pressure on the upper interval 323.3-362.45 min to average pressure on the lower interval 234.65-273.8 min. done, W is 0.79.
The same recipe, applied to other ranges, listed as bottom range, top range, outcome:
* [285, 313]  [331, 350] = 2.04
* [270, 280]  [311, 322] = 0.71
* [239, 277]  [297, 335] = 0.60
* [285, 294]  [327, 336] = 2.10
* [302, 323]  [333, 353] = 1.47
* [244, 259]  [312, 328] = 0.69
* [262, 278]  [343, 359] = 0.82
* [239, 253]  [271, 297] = 0.60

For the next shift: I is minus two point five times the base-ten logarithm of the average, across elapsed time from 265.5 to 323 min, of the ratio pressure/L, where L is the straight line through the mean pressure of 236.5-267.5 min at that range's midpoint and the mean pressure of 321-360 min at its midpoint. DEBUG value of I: 0.47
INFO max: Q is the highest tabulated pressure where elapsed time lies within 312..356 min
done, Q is 10.01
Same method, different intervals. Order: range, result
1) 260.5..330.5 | 12.88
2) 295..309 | 5.773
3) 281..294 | 6.939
